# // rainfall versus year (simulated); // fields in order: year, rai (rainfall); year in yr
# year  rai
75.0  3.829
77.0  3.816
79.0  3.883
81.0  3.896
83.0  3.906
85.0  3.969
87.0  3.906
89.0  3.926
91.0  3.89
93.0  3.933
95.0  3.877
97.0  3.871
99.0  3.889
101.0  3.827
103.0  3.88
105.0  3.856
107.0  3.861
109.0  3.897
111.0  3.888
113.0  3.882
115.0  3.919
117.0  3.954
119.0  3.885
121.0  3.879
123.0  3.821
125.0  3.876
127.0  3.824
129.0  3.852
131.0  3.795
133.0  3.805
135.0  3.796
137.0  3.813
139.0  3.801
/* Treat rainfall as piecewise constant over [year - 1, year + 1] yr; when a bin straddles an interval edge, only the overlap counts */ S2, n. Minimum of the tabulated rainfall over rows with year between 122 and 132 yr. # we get 3.795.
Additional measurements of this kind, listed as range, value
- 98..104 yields 3.827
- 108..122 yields 3.879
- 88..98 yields 3.871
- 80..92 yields 3.89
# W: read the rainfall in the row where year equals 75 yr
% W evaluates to 3.829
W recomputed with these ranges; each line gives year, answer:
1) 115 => 3.919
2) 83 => 3.906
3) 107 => 3.861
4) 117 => 3.954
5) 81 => 3.896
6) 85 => 3.969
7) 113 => 3.882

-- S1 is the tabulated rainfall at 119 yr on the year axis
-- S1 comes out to 3.885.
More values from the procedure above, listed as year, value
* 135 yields 3.796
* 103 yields 3.88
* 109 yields 3.897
